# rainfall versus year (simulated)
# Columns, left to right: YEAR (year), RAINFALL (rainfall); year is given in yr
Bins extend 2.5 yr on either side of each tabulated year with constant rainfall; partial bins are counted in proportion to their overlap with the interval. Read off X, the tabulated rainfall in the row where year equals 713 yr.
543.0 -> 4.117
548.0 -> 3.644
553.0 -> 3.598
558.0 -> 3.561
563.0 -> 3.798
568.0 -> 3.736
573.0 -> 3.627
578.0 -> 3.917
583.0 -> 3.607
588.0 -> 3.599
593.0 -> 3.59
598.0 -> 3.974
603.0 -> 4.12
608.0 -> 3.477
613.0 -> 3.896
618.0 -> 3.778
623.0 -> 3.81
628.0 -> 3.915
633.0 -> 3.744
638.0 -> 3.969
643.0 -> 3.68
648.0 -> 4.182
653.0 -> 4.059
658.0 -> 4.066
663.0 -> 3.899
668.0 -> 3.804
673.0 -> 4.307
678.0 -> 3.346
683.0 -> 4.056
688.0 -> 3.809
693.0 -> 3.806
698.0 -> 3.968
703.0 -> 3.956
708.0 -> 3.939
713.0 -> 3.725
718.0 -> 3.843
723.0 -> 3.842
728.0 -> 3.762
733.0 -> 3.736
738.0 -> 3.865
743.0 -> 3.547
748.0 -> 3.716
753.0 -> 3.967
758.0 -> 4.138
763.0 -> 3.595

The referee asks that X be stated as 3.725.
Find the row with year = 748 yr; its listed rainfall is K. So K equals 3.716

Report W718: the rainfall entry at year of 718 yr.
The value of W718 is 3.843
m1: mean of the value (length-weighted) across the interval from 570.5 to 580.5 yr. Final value 3.77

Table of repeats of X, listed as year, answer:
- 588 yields 3.599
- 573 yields 3.627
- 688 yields 3.809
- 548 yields 3.644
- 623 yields 3.81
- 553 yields 3.598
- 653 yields 4.059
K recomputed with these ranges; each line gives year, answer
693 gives 3.806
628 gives 3.915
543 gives 4.117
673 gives 4.307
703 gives 3.956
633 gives 3.744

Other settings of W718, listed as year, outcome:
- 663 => 3.899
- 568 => 3.736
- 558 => 3.561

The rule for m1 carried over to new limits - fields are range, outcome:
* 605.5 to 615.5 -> 3.69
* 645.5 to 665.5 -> 4.05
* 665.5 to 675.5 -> 4.06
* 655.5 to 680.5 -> 3.88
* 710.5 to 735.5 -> 3.78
